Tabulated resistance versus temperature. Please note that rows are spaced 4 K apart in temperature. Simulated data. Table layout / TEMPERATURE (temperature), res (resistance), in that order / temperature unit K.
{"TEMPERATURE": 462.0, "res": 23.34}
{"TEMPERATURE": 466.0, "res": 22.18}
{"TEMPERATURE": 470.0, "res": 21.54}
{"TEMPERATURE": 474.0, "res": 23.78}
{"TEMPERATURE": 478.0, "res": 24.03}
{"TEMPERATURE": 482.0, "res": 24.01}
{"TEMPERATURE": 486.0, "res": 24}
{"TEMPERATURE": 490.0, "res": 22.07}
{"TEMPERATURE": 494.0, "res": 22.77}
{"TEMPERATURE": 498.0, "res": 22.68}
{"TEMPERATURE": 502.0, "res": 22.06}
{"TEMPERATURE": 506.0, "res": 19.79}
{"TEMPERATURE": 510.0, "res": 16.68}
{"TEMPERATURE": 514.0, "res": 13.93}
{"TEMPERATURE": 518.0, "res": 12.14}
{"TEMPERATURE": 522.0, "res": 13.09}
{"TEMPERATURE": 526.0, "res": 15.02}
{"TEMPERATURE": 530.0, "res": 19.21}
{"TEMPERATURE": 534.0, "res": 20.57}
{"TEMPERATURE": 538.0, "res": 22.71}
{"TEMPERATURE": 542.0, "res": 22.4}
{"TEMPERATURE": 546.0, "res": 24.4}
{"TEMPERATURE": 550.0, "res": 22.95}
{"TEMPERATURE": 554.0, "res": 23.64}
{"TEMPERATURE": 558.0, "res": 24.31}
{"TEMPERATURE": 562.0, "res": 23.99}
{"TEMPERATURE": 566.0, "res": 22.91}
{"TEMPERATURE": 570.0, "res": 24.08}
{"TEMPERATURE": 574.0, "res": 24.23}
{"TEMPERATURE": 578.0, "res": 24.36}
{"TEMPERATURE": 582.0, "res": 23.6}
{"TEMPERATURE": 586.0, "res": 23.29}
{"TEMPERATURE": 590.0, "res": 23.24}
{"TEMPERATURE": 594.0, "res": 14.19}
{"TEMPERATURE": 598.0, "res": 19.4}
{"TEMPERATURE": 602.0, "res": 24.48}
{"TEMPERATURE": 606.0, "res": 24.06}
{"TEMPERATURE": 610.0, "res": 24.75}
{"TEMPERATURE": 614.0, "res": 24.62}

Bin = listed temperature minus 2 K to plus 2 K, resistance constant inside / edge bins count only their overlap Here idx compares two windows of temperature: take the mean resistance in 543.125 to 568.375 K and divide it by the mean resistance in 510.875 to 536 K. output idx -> 1.51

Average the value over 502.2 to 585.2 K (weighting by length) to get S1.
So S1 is 20.8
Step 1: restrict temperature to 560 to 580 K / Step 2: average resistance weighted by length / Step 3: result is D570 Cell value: 23.9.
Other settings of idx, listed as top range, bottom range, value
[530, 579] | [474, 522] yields 1.15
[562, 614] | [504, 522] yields 1.49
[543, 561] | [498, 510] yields 1.16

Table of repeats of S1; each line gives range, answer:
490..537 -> 18.3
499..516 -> 18.4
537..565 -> 23.5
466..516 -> 21.5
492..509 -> 21.5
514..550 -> 18.7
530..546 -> 21.9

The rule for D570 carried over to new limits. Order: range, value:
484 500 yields 22.9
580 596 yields 21.1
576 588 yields 23.8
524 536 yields 18.3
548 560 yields 23.6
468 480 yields 23.1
